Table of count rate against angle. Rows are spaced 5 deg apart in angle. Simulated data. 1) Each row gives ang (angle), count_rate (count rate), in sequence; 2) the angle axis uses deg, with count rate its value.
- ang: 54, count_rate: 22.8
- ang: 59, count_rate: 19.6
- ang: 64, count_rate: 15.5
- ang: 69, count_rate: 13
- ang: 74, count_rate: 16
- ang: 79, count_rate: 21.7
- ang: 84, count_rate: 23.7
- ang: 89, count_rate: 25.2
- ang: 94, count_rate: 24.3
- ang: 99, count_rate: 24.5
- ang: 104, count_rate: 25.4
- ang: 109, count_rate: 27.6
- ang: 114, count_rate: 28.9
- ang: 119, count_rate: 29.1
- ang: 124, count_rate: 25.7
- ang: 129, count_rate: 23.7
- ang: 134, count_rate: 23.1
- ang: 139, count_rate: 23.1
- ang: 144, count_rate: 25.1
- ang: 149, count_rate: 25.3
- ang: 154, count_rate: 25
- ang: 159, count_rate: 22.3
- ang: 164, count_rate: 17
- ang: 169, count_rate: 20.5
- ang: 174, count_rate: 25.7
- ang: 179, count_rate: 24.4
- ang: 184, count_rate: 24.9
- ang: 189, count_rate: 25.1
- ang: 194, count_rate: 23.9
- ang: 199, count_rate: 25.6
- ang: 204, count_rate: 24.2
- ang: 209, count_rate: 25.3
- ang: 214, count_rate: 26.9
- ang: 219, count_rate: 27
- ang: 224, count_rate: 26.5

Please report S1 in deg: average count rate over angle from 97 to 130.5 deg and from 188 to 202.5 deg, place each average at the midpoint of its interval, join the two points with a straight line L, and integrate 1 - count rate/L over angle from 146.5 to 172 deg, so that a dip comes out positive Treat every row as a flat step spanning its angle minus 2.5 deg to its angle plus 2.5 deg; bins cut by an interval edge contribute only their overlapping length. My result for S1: 3.5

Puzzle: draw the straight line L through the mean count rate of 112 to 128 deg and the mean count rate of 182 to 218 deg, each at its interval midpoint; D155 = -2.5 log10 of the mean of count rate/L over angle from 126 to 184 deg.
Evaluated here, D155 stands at 0.14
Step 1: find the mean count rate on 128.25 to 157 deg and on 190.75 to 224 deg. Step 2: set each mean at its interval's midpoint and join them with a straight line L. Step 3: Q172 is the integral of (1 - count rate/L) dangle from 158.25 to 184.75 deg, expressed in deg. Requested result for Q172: 2.7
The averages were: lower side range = 24.2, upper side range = 25.6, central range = 22.3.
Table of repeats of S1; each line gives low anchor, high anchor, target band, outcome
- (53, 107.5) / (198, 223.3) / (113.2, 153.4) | -4.02 deg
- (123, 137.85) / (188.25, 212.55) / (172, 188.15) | -0.25 deg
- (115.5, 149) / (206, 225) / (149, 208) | 4.98 deg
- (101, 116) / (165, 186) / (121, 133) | 0.65 deg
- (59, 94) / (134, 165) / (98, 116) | -4.76 deg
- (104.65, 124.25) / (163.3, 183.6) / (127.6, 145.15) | 1.52 deg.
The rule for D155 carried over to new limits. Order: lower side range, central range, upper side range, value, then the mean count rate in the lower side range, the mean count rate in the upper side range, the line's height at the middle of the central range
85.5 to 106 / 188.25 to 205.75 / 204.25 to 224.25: 0.05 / 24.8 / 26.2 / 26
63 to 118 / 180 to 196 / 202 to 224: 0.03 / 22.7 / 26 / 25.3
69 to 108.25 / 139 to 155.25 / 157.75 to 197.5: -0.09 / 22.5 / 23.1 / 22.9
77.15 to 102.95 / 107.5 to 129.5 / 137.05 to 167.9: -0.16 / 24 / 22.9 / 23.5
